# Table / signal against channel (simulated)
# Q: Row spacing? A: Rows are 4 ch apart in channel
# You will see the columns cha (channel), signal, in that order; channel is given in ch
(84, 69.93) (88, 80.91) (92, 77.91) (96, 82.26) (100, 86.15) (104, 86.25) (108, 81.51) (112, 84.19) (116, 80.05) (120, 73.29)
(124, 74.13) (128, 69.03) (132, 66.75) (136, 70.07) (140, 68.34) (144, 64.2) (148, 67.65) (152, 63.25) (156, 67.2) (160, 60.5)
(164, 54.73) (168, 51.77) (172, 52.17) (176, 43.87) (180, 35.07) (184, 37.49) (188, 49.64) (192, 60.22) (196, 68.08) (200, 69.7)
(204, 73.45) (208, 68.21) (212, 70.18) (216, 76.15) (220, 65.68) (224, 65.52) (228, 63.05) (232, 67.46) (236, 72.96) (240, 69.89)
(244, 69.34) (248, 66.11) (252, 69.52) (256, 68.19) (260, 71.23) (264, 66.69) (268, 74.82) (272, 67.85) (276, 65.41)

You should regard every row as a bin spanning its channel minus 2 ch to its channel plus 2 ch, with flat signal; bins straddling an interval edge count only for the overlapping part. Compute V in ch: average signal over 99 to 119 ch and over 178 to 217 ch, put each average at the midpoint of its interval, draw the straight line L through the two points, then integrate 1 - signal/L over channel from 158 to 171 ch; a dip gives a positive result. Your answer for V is 2.54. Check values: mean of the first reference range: 83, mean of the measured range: 55.4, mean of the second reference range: 60.4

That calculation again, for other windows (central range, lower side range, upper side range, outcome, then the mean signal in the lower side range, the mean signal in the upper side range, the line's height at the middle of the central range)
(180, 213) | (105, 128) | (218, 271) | 5.37 ch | 78.1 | 68.5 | 72.1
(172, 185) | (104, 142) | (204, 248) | 5.57 ch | 74.8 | 68.9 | 71.6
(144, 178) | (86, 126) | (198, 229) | 7.66 ch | 80.7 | 69.2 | 74.8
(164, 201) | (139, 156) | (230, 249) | 8.56 ch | 65.9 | 69.3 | 67.2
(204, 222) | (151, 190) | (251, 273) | -3.19 ch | 51.3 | 69.8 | 59.9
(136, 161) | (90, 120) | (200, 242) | 3.71 ch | 82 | 69.3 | 77.2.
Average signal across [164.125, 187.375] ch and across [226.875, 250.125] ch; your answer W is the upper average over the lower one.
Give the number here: 1.5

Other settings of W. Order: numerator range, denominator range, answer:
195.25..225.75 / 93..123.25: 0.86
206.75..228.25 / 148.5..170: 1.14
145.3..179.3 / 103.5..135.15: 0.75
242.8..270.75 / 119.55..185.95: 1.16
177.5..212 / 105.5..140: 0.78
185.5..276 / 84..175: 0.96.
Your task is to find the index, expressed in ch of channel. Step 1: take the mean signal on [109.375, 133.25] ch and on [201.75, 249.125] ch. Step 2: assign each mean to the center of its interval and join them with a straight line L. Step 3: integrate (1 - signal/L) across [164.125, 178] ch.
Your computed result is 4.3 ch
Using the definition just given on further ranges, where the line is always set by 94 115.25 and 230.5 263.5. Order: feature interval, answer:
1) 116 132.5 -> 1.9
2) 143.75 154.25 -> 1.9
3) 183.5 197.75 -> 3.7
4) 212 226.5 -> 0.6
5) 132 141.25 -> 1.4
